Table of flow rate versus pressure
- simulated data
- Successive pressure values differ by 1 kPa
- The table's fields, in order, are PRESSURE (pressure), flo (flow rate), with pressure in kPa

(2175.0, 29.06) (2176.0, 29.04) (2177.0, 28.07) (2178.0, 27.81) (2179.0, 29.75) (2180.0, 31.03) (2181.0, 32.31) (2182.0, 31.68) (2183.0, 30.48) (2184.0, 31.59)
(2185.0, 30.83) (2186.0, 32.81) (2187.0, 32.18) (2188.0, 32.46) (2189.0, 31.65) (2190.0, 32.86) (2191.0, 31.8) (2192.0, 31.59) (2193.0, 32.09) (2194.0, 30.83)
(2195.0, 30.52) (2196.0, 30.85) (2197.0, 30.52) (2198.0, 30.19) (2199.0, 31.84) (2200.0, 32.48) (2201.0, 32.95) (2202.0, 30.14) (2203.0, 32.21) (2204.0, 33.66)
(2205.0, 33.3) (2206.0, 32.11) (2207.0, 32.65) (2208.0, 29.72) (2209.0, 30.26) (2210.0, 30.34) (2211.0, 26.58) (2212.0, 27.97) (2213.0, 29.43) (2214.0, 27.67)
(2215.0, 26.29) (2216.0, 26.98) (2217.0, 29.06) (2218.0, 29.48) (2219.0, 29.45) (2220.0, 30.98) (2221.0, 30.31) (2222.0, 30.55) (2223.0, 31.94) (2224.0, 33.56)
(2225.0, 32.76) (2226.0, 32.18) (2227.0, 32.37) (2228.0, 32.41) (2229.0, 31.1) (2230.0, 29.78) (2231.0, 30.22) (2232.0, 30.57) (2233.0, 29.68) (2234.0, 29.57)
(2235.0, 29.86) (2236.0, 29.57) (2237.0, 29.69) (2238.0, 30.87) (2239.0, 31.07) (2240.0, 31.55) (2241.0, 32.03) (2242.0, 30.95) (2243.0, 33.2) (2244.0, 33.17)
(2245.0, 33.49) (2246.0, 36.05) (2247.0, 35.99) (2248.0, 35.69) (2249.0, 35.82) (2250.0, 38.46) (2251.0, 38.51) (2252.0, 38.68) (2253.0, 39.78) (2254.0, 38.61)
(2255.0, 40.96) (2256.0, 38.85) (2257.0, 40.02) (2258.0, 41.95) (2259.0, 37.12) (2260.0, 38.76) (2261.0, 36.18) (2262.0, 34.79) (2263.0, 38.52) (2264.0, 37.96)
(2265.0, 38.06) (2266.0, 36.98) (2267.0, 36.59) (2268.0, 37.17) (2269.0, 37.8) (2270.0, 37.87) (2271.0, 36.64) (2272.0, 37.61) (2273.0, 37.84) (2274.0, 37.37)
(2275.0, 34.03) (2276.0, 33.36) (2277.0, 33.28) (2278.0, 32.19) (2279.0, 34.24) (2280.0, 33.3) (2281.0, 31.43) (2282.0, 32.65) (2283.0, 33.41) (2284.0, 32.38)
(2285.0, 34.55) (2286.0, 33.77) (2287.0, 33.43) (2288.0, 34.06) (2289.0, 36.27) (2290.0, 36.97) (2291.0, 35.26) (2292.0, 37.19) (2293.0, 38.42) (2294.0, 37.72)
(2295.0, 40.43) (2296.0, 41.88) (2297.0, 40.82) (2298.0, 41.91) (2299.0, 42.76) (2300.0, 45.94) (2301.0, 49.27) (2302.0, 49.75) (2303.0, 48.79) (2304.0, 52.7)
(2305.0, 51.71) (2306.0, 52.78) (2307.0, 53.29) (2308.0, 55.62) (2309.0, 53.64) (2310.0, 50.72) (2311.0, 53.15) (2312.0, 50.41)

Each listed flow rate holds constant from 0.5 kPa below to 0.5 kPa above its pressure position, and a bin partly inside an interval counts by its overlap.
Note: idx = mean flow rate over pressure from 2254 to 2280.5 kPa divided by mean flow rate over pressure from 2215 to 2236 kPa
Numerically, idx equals 1.21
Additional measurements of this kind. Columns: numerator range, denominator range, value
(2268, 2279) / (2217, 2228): 1.14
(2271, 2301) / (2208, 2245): 1.20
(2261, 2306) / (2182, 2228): 1.24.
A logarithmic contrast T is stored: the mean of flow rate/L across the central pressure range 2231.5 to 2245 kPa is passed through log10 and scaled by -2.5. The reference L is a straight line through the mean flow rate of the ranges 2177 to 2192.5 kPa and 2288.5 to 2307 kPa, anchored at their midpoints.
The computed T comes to 0.20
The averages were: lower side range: 31.3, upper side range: 43.6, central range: 31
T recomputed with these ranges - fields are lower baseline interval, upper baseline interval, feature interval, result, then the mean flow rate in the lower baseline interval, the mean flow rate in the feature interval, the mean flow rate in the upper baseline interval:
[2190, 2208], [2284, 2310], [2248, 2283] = 0.073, 31.7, 36.8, 43.1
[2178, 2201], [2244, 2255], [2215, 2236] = 0.144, 31.4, 30.5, 37.1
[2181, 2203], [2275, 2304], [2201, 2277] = 0.037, 31.6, 33.5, 37.9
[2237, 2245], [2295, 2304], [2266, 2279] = 0.089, 31.8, 36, 45.3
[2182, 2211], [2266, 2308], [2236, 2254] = 0.039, 31.5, 34.4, 39.2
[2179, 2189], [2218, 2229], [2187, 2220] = 0.032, 31.6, 30.7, 31.5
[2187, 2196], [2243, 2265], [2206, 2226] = 0.139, 31.7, 29.9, 37.5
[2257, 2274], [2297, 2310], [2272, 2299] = 0.220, 37.7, 35.9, 49.5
